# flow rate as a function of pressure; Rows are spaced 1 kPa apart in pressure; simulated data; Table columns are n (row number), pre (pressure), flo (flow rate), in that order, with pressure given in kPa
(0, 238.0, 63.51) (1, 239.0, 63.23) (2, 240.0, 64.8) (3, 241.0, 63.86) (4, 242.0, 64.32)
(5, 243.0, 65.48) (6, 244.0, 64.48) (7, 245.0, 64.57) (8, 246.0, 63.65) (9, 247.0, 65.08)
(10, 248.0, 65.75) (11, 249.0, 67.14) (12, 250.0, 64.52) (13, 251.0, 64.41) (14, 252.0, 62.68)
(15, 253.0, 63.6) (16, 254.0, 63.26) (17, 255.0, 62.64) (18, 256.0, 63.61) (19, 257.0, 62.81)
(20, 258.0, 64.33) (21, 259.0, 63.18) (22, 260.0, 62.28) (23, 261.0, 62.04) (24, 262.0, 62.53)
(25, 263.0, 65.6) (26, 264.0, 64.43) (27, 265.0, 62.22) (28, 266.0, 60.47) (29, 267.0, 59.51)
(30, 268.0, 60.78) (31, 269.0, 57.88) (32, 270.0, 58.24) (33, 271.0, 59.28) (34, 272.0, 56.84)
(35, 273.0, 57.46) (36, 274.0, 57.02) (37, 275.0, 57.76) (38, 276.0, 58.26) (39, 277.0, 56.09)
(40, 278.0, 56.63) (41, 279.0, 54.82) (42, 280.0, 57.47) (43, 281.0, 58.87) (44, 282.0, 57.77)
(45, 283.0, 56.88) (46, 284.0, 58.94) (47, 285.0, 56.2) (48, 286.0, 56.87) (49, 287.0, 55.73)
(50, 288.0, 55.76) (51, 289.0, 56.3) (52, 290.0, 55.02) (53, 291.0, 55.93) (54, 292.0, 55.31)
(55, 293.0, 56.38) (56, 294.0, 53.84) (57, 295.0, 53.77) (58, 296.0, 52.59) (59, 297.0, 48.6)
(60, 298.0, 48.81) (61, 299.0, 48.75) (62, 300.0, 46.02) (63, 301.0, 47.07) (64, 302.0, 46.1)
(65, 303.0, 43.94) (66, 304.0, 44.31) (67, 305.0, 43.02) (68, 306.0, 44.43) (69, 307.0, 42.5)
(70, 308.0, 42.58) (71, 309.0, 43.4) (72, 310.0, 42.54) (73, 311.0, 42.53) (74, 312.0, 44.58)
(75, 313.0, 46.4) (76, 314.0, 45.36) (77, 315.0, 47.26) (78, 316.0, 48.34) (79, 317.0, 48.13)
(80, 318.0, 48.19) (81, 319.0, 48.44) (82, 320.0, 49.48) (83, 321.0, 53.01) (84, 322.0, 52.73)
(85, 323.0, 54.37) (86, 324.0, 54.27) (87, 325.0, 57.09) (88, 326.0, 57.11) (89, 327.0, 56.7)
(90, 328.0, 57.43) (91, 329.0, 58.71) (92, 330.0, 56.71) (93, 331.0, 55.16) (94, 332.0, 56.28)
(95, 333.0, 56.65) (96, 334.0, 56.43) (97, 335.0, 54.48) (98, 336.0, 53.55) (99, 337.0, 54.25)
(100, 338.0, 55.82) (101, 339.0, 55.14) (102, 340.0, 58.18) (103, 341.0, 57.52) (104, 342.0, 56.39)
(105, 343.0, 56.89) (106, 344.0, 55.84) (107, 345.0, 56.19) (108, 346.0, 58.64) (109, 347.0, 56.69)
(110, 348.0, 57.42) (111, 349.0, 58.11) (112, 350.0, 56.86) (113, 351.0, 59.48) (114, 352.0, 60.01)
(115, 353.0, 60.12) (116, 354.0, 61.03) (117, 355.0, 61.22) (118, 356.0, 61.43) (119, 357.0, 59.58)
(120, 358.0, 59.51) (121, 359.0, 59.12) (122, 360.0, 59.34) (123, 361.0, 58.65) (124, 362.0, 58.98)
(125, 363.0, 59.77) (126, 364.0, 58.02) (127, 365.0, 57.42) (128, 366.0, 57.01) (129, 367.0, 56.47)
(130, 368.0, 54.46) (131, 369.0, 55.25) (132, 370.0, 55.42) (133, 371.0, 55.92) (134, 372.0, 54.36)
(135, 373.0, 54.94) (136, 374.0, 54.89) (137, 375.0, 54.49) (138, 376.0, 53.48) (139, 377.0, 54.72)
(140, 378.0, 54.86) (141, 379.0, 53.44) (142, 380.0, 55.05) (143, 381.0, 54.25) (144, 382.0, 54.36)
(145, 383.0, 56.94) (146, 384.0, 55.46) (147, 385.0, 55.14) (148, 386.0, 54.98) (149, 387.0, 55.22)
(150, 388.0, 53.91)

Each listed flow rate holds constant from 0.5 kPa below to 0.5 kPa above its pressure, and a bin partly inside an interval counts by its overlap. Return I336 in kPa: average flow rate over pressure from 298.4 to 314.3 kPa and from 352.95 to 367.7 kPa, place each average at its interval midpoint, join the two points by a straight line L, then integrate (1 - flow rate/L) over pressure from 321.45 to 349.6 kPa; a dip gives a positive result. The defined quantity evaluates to -2.1 kPa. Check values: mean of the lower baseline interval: 44.6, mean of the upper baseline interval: 59.1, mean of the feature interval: 56.2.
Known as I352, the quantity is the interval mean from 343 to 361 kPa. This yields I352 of 58.8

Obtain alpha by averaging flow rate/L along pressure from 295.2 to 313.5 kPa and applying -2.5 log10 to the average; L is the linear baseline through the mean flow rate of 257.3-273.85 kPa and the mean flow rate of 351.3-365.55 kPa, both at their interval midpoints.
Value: 0.31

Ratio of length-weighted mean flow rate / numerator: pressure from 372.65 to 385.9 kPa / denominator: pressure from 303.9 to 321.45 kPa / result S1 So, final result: 1.20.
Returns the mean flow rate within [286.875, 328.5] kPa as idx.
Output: 49.8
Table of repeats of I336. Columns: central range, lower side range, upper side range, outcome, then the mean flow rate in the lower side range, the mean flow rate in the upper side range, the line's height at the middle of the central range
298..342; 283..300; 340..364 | 4.4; 54.1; 58.6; 56.2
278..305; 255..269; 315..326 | 1.9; 62.4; 51.5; 56.9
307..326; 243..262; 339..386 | 3.7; 63.9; 57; 59.9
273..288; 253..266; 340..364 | 1.2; 63.2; 58.6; 62.1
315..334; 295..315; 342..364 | -1.0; 45.7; 58.7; 51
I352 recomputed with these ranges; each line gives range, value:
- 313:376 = 55.8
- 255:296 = 58.6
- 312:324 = 49.3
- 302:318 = 44.8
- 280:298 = 55.4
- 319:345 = 55.5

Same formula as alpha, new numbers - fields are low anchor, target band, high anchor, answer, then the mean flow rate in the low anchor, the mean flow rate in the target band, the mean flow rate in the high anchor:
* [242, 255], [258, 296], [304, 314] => -0.07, 64.5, 58.2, 43.7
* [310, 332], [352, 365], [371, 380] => -0.12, 51.4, 59.7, 54.5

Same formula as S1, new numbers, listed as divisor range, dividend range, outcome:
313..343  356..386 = 1.05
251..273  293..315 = 0.75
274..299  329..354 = 1.03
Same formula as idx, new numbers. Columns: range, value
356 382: 56.4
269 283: 57.4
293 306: 48.2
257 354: 54.6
